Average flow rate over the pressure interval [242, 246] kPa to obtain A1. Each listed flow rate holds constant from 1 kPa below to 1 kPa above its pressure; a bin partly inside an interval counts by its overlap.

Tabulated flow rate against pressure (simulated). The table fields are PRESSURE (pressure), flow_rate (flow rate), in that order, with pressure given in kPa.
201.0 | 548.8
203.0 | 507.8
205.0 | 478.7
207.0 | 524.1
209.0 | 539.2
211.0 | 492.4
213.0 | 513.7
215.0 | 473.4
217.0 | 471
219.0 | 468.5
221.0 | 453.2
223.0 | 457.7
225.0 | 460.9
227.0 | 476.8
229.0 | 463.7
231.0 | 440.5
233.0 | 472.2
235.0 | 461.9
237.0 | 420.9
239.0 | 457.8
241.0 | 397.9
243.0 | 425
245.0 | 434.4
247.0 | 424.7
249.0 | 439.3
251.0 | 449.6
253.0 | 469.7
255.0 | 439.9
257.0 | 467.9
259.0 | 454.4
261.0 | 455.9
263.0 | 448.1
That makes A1 430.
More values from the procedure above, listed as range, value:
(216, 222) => 464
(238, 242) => 428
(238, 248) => 428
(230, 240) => 451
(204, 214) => 510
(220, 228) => 462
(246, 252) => 438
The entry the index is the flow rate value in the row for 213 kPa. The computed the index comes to 513.7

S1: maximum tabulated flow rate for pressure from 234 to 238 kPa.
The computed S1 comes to 461.9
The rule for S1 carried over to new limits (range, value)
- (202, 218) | 539.2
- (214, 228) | 476.8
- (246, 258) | 469.7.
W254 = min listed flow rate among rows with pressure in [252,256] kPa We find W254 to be 439.9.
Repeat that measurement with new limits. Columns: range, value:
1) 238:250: 397.9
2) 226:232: 440.5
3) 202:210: 478.7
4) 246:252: 424.7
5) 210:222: 453.2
